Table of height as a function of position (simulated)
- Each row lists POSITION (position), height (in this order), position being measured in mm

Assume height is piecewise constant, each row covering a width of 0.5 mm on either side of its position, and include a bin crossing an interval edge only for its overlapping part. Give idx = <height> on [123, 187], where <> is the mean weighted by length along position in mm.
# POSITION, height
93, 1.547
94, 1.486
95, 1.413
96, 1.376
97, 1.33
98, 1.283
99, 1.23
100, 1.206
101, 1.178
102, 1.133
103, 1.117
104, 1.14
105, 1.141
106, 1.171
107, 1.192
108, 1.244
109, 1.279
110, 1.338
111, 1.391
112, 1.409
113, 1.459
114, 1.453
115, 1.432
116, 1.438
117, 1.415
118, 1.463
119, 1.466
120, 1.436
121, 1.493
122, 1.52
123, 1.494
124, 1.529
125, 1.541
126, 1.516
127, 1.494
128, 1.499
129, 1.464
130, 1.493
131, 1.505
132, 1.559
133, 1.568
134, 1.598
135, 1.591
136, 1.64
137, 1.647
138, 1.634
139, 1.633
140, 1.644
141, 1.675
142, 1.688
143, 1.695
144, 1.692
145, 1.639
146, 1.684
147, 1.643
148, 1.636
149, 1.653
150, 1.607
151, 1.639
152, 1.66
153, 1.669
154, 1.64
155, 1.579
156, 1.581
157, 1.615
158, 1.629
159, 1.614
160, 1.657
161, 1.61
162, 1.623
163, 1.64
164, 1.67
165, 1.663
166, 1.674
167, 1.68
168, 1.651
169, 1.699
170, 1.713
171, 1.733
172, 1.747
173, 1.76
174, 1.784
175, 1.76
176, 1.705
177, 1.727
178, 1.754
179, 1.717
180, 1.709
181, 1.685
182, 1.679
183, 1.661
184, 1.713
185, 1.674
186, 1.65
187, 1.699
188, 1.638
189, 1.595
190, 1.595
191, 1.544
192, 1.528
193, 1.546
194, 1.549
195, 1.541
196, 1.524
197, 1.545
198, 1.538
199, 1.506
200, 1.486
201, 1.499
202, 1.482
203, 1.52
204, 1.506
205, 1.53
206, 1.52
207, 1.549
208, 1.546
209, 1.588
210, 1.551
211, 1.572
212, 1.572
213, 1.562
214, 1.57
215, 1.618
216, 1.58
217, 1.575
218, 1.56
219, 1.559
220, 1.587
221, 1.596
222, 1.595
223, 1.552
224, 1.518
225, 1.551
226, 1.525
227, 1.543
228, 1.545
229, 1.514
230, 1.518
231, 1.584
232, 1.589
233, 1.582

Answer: 1.64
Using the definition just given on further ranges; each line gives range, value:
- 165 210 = 1.62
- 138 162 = 1.64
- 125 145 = 1.59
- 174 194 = 1.66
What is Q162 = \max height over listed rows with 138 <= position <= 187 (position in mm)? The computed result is 1.784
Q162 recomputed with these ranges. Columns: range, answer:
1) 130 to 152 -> 1.695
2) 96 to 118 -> 1.463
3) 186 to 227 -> 1.699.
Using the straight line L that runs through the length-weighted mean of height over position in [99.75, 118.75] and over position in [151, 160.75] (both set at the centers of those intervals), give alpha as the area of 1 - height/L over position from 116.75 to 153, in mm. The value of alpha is -2.5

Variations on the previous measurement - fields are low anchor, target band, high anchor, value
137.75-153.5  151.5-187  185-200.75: -1.47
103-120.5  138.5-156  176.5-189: -1.58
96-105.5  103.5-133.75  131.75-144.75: -0.17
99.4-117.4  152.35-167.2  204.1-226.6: -2.29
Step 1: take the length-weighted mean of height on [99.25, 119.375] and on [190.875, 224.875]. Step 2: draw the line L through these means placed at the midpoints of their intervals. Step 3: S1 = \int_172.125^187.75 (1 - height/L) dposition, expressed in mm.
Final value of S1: -2.5 mm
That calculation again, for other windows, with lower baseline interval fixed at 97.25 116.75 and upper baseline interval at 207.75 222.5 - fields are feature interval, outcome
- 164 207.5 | -3.9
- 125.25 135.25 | -1.4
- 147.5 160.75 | -2.1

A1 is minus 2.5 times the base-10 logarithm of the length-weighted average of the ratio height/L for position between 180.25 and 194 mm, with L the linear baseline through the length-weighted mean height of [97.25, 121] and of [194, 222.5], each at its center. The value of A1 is -0.092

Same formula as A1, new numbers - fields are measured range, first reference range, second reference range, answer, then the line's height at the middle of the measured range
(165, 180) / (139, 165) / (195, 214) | -0.08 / 1.6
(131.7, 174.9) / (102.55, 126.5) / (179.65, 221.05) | -0.13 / 1.47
